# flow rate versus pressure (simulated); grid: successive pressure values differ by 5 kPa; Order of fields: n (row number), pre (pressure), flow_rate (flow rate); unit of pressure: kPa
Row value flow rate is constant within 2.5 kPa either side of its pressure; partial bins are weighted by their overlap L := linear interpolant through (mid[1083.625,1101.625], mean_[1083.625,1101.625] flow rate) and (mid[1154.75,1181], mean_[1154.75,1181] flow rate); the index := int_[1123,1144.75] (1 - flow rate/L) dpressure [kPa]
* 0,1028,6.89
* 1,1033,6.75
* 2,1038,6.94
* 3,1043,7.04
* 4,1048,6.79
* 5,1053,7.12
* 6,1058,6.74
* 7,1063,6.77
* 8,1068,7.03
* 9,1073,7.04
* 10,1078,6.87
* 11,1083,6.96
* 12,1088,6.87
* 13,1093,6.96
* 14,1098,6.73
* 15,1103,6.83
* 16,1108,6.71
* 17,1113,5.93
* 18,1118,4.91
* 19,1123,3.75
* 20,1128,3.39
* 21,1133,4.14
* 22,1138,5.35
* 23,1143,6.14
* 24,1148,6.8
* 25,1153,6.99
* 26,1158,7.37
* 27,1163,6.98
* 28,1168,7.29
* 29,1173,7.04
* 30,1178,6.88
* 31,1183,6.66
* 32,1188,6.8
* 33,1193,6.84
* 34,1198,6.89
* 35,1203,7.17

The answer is 7.5 kPa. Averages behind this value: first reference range 6.86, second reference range 7.1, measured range 4.59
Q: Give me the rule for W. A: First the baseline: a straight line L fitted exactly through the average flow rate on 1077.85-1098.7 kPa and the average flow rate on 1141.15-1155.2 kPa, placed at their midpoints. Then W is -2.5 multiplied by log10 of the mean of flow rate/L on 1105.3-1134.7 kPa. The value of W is 0.37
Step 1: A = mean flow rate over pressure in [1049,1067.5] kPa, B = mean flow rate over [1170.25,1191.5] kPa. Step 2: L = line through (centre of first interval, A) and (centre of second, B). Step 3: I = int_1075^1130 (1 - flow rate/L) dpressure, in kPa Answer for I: 6.8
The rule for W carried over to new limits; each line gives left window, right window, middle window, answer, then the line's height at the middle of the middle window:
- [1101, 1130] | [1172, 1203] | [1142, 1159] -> -0.134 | 6.04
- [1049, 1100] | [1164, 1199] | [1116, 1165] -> 0.234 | 6.91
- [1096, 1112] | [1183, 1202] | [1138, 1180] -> -0.009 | 6.78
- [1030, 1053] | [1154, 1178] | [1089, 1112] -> 0.041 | 7.01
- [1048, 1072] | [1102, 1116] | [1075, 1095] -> -0.043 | 6.65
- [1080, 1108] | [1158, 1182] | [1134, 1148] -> 0.209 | 6.98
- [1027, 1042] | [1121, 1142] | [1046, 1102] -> -0.188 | 5.83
